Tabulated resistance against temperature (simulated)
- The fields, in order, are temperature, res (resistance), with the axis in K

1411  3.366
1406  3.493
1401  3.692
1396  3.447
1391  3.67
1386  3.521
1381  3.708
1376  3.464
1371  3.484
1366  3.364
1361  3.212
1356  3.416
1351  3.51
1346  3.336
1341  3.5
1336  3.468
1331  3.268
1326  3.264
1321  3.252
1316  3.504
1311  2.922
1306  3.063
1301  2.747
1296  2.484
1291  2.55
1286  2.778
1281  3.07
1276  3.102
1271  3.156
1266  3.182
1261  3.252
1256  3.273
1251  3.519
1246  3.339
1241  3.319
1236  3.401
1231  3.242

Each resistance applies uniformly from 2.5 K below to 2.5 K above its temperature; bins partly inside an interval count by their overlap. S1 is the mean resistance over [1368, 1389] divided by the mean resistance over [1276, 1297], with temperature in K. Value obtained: 1.27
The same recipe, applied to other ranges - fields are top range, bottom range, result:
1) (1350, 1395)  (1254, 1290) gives 1.13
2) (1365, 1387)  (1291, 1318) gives 1.21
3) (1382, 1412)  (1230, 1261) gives 1.06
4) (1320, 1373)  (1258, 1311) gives 1.15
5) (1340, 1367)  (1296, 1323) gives 1.11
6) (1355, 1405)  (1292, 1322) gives 1.18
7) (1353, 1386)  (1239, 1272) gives 1.05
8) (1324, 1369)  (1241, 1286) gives 1.05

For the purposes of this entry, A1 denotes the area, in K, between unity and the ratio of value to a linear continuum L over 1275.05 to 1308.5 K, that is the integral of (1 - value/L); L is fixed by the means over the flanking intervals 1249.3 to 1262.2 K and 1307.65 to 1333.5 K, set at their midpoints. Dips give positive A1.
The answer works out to 4.8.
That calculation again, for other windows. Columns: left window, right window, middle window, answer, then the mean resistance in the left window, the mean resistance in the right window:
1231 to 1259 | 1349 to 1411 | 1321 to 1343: 0.6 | 3.36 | 3.49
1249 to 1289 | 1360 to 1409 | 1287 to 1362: 3.9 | 3.15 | 3.51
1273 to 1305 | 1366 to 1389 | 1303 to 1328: -1.4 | 2.81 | 3.53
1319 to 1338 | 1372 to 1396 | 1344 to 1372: 0.5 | 3.31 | 3.57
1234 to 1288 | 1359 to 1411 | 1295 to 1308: 2.1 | 3.22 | 3.5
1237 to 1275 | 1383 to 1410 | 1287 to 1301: 3.2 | 3.29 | 3.56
